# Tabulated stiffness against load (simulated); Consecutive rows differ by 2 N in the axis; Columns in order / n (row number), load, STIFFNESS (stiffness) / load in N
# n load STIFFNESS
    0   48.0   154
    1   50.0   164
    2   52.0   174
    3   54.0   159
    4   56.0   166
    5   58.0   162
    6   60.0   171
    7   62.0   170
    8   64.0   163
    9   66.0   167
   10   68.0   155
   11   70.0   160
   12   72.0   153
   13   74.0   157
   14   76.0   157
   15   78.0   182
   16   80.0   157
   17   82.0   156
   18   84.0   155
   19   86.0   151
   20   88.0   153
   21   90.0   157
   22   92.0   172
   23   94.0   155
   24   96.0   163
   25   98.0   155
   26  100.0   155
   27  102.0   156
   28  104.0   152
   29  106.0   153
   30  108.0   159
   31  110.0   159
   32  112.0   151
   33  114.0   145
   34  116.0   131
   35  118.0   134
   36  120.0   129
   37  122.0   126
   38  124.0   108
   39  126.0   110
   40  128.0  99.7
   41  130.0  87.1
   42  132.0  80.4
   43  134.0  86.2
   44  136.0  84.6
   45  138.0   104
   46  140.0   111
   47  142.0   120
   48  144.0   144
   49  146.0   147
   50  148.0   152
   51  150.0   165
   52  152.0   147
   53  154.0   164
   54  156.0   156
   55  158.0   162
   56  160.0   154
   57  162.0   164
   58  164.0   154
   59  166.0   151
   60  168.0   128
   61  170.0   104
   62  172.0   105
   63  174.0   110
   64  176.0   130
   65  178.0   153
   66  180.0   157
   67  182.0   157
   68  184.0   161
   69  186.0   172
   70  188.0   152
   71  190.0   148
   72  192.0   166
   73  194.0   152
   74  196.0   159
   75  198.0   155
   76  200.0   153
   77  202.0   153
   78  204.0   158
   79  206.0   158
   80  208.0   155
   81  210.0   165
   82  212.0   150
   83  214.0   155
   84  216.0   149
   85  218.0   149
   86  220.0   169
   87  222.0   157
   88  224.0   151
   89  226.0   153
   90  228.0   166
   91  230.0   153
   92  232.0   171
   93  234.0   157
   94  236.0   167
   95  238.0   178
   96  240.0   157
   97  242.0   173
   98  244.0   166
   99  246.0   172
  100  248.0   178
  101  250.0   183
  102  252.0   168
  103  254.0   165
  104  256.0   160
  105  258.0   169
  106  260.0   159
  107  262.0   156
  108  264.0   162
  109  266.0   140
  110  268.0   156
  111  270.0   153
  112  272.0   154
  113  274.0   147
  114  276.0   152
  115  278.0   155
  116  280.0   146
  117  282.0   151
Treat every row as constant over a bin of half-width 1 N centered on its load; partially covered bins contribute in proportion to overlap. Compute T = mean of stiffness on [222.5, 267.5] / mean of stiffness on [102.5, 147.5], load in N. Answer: 1.3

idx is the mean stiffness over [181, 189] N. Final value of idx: 160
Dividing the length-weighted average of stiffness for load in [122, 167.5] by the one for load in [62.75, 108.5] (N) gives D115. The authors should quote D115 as 0.8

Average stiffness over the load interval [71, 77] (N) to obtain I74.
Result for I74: 156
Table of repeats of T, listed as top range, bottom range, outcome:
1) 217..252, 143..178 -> 1.15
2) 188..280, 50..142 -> 1.10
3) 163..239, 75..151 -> 1.10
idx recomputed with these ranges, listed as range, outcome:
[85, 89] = 152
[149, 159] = 159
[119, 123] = 128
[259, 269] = 155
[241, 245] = 170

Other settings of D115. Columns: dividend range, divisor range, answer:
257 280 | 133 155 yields 1.19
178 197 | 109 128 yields 1.21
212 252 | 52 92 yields 1.01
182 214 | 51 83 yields 0.96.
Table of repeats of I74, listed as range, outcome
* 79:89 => 154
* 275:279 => 154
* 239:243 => 165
